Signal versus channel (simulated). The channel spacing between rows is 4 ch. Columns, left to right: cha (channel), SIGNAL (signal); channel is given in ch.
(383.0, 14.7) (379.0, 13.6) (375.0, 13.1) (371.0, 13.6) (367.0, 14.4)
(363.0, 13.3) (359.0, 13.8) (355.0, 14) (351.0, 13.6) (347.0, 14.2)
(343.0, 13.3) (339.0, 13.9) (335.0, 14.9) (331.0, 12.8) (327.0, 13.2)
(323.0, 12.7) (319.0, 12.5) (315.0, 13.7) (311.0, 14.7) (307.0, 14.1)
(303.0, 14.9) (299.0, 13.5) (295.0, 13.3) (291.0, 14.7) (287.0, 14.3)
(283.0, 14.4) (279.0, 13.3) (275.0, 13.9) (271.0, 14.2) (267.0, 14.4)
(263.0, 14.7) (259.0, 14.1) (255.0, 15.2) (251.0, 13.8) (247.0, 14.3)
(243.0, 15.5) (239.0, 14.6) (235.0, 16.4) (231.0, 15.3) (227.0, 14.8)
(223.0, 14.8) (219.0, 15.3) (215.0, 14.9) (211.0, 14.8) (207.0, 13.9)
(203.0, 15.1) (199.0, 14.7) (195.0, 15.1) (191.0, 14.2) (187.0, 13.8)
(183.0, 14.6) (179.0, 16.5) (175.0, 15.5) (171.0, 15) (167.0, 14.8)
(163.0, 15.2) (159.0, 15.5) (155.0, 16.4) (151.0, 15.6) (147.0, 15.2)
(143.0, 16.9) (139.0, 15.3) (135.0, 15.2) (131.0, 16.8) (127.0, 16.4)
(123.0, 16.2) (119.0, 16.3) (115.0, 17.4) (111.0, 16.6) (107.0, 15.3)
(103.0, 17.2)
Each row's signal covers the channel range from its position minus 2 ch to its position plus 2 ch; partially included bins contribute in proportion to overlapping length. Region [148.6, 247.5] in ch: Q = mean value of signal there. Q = 15.1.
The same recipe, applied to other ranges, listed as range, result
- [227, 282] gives 14.6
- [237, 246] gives 15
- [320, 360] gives 13.6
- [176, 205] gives 14.9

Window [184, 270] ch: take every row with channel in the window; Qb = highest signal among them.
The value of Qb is 16.4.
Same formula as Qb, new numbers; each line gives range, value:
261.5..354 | 14.9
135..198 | 16.9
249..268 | 15.2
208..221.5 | 15.3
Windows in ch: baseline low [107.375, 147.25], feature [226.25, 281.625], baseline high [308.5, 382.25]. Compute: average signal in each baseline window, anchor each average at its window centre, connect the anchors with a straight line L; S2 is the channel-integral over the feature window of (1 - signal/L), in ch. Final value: 0.5 ch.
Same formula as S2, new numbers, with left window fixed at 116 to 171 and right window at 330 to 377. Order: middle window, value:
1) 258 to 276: 0.40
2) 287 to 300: 0.38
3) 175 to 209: 1.27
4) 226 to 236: -0.34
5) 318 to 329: 0.96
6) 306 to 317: 0.00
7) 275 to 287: 0.45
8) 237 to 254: 0.27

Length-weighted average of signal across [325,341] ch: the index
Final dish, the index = 13.7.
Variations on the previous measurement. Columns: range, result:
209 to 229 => 14.9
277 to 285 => 13.9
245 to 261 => 14.3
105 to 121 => 16.4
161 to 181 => 15.4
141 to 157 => 16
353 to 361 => 13.9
